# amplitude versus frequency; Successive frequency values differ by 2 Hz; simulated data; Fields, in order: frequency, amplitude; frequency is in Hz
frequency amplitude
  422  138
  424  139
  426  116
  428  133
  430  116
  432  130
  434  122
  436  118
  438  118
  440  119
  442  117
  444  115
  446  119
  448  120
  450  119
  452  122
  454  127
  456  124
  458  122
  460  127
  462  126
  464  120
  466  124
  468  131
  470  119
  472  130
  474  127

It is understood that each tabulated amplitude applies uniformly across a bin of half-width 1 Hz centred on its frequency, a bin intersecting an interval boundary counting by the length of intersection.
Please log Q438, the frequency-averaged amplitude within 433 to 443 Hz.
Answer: 119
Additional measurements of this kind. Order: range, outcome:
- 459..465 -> 124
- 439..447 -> 118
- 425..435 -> 123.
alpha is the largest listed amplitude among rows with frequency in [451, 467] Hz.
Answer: 127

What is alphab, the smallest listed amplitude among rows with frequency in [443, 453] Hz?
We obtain 115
